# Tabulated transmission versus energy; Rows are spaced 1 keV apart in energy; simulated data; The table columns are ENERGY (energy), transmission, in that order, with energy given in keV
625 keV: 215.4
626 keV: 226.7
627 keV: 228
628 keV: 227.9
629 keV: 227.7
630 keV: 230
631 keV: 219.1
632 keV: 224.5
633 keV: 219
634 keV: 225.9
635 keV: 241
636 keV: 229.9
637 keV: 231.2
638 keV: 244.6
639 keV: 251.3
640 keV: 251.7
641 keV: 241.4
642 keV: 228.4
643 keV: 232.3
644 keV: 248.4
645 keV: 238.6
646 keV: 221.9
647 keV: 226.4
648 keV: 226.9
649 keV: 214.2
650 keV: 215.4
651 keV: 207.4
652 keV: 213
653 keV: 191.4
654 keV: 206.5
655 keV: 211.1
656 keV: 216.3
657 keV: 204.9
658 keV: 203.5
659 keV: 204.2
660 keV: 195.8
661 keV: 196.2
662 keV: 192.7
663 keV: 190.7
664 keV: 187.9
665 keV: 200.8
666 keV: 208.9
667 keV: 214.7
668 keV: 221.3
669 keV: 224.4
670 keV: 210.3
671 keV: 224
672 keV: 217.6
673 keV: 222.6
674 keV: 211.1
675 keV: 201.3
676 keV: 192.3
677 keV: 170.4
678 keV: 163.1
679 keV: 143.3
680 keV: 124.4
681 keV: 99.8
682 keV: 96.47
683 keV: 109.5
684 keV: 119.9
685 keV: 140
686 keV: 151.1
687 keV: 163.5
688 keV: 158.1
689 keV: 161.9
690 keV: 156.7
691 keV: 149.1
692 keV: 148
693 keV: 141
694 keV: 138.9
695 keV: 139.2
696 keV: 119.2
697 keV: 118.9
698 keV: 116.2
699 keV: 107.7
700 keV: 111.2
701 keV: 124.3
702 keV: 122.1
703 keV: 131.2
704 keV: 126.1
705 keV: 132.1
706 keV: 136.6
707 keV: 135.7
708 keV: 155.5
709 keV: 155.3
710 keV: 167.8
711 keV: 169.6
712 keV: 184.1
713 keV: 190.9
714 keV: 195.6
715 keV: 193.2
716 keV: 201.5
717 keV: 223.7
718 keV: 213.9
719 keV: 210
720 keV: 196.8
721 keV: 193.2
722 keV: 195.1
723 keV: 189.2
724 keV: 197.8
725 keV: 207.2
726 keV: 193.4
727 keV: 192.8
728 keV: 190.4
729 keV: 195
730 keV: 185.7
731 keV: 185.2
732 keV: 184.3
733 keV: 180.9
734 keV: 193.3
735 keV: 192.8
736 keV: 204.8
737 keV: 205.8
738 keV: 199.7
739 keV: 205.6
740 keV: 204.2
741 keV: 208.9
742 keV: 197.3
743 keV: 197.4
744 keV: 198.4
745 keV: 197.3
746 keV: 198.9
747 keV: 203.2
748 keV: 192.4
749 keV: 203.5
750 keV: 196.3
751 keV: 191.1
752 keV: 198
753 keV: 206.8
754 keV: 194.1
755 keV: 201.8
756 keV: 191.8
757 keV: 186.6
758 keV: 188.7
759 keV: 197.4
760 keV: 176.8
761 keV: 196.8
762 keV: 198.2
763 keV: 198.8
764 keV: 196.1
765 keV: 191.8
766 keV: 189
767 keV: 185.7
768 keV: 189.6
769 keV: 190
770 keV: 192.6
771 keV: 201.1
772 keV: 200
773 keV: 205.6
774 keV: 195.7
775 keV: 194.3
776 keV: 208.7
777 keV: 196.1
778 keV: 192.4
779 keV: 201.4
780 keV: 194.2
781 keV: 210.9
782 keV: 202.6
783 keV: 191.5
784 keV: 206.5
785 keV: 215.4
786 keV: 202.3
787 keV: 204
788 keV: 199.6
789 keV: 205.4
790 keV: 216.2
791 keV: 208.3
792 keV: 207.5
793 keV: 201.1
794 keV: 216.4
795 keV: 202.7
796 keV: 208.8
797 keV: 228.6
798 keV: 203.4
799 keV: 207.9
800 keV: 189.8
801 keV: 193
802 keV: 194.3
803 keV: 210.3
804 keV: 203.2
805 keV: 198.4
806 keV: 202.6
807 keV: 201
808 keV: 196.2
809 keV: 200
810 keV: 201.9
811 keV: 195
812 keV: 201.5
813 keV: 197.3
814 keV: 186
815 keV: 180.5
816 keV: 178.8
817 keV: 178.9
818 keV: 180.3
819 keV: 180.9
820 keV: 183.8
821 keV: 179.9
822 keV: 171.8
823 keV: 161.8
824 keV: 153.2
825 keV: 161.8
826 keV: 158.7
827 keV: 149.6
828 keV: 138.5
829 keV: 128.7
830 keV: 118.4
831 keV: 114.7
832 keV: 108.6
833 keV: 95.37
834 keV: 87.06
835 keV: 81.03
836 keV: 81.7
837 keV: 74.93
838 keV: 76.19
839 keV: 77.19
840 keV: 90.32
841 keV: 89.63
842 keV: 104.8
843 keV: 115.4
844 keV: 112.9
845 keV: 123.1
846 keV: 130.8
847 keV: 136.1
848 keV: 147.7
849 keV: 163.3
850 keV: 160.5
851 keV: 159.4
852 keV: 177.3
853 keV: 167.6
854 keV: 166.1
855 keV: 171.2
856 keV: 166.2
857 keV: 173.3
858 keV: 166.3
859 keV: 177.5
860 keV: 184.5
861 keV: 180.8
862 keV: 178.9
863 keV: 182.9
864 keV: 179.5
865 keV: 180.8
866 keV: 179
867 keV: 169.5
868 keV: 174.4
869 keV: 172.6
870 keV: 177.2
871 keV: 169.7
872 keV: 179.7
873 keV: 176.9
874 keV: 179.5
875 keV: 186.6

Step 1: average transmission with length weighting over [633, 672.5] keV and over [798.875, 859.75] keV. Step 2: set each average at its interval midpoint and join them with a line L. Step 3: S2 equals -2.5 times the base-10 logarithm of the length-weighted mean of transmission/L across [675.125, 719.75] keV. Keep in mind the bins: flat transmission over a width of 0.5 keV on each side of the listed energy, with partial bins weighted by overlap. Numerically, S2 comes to 0.32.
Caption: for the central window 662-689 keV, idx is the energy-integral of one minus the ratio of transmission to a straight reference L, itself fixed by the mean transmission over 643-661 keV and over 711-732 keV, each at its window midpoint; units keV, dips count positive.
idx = 4.2 keV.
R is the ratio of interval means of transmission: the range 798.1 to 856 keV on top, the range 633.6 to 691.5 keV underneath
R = 0.78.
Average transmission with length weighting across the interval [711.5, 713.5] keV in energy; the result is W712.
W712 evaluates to 188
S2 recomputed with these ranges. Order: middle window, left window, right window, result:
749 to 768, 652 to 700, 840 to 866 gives -0.18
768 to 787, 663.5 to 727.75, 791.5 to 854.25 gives -0.22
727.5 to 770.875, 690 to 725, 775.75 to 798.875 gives -0.07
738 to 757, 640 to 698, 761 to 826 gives -0.04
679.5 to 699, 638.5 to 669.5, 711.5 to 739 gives 0.47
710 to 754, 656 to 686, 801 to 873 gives -0.14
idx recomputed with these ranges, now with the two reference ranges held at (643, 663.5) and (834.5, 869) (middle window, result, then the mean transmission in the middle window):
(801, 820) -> -4.18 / 193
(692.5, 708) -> 5.40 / 128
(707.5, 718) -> 0.35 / 185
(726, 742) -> -0.95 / 195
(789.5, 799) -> -2.68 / 210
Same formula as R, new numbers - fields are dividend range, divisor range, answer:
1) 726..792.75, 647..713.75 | 1.16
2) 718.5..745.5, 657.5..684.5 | 1.07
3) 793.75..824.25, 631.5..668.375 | 0.89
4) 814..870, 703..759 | 0.78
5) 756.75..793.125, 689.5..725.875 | 1.23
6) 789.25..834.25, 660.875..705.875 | 1.13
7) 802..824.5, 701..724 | 1.09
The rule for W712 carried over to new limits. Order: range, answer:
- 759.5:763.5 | 193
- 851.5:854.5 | 170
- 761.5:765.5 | 196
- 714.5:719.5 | 208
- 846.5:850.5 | 152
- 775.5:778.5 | 199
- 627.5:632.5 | 226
